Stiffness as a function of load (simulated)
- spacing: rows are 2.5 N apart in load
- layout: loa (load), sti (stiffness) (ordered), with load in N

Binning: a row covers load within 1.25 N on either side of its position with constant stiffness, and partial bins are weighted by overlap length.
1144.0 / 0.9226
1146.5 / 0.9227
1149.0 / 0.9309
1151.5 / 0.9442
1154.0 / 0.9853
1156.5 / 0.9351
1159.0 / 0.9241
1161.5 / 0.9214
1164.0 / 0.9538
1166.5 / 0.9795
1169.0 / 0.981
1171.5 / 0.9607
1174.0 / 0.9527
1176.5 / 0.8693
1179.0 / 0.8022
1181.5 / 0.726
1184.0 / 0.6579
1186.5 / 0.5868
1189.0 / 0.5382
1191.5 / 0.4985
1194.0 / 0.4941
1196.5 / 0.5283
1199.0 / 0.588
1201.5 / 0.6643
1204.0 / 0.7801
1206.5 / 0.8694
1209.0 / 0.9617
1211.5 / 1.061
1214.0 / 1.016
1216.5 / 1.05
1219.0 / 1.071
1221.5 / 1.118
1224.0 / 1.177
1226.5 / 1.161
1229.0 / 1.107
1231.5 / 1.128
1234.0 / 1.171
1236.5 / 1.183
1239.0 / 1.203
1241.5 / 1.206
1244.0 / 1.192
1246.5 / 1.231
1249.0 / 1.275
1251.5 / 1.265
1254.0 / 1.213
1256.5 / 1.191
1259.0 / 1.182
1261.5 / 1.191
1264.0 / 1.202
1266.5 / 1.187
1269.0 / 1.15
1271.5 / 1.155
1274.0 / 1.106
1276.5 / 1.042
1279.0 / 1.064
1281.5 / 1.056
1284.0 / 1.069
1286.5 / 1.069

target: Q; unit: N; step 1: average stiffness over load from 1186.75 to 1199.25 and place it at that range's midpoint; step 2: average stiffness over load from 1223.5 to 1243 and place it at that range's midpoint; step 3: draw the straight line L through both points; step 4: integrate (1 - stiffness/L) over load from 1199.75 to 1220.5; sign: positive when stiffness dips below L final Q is -3.2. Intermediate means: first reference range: 0.529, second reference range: 1.17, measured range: 0.928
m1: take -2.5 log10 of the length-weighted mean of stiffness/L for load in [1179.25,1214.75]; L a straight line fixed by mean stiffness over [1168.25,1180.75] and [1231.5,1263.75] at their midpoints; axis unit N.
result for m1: 0.37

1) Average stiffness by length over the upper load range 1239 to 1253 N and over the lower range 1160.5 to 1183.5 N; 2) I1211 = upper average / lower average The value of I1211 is 1.37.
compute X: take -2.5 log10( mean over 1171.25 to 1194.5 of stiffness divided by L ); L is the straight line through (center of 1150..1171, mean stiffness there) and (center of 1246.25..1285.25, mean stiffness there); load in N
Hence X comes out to 0.37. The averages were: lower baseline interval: 0.953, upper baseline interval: 1.16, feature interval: 0.705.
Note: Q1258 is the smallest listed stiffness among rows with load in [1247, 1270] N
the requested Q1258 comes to 1.15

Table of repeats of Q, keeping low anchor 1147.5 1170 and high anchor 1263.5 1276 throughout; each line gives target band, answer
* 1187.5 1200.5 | 6.2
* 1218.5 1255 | -3.0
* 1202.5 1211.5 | 1.3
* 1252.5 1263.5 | -0.7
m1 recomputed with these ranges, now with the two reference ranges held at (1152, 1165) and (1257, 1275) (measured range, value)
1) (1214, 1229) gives -0.03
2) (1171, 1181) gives 0.12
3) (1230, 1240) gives -0.06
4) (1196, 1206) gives 0.48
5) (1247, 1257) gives -0.09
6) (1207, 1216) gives 0.05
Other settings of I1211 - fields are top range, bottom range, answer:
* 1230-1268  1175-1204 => 1.87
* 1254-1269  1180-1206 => 1.93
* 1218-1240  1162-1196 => 1.49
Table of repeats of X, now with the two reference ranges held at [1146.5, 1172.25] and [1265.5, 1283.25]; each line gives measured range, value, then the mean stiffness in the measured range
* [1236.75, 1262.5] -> -0.13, 1.21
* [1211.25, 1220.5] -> -0.02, 1.05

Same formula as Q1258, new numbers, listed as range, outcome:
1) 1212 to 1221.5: 1.016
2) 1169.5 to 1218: 0.4941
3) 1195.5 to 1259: 0.5283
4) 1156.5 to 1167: 0.9214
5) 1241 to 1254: 1.192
